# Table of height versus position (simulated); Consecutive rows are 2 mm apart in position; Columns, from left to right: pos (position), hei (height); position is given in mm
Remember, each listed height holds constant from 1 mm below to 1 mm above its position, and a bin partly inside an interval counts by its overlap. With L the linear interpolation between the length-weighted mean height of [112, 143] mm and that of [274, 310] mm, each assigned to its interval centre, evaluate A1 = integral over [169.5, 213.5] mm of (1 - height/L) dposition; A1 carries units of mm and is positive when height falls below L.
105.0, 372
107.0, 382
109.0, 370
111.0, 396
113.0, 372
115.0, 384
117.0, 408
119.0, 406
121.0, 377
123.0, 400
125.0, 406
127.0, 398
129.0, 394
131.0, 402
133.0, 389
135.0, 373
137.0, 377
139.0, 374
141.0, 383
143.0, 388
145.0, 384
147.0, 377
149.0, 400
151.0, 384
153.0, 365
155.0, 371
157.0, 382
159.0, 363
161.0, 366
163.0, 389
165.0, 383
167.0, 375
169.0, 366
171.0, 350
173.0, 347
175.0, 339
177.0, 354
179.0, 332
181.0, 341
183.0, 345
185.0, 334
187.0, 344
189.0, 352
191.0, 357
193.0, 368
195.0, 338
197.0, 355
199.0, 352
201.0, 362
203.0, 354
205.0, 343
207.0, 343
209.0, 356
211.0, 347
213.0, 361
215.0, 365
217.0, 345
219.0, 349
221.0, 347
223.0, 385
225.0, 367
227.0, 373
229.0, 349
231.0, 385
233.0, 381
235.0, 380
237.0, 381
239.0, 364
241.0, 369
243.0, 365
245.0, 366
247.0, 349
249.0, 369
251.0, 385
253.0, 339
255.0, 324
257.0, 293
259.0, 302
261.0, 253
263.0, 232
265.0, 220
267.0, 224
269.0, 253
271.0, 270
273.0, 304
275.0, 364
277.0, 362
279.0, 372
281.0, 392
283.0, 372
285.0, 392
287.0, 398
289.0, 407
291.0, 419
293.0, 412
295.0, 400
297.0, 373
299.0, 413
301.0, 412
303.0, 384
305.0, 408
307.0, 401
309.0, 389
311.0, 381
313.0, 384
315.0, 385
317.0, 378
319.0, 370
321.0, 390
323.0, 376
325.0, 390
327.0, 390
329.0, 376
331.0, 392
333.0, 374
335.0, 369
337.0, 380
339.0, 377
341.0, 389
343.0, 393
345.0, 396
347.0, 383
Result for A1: 4.7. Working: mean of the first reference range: 389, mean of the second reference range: 393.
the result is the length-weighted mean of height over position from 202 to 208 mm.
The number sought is 347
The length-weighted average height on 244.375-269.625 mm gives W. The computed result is 300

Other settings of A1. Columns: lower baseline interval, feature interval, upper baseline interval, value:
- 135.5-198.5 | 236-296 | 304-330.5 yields 5.8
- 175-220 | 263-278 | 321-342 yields 3.5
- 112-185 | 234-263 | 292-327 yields 3.3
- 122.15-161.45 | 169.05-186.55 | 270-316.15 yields 1.8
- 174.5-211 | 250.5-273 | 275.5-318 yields 5.8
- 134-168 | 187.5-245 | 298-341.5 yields 3.2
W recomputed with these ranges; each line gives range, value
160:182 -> 358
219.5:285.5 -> 339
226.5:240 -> 373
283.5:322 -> 394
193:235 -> 359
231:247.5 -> 371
